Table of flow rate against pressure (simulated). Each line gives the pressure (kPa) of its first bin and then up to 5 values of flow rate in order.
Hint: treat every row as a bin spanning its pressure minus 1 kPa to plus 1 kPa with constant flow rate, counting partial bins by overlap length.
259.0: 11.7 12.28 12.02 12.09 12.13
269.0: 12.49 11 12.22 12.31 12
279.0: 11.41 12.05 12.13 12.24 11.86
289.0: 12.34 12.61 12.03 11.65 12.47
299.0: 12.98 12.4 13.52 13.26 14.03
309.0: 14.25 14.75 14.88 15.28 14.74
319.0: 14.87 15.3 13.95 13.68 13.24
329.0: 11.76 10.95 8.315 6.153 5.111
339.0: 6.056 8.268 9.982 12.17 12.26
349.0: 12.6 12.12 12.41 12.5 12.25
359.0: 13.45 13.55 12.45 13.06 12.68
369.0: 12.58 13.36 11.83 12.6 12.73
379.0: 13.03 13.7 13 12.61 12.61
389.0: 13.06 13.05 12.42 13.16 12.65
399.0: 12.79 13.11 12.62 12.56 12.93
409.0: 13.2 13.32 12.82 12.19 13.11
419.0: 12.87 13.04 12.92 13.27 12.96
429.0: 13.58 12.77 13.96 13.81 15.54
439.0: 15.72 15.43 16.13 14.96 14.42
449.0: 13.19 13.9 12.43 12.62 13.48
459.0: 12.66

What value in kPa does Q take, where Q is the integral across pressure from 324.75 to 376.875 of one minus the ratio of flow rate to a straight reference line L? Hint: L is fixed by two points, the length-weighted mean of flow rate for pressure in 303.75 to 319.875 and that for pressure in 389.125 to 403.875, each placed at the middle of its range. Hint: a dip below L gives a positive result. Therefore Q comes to 8.9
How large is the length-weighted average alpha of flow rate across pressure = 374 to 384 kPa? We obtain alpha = 13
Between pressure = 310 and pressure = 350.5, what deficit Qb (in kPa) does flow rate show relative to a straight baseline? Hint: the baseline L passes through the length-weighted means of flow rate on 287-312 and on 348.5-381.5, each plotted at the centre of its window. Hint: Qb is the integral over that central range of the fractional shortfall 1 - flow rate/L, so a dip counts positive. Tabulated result 3.63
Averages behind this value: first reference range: 13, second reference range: 12.7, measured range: 11.7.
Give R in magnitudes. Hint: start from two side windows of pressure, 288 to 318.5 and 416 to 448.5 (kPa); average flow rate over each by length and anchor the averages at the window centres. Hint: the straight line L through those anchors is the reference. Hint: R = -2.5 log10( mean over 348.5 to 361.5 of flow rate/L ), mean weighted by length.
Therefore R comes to 0.08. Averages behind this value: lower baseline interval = 13.4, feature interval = 12.7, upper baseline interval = 14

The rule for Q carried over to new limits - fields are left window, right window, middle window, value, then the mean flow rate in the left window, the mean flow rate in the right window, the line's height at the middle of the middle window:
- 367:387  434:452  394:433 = 2.6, 12.8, 14.8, 13.9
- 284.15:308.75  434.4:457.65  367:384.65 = 0.9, 12.7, 14.3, 13.5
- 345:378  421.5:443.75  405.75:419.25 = 0.8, 12.6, 14.1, 13.7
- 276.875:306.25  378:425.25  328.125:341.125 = 4.7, 12.4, 12.9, 12.6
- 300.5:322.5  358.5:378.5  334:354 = 5.5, 14.3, 12.8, 13.5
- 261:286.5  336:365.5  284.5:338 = -4.3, 12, 11.2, 11.6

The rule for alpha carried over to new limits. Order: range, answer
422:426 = 13.1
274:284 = 12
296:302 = 12.6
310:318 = 14.9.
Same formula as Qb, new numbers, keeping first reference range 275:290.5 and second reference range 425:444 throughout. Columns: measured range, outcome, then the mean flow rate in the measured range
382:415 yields 2.3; 12.8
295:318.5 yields -2.6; 13.8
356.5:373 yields 0.5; 12.9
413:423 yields 0.9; 12.8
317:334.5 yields 0.0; 12.7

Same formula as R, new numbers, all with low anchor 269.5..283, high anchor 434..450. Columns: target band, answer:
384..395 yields 0.09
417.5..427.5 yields 0.12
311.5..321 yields -0.19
